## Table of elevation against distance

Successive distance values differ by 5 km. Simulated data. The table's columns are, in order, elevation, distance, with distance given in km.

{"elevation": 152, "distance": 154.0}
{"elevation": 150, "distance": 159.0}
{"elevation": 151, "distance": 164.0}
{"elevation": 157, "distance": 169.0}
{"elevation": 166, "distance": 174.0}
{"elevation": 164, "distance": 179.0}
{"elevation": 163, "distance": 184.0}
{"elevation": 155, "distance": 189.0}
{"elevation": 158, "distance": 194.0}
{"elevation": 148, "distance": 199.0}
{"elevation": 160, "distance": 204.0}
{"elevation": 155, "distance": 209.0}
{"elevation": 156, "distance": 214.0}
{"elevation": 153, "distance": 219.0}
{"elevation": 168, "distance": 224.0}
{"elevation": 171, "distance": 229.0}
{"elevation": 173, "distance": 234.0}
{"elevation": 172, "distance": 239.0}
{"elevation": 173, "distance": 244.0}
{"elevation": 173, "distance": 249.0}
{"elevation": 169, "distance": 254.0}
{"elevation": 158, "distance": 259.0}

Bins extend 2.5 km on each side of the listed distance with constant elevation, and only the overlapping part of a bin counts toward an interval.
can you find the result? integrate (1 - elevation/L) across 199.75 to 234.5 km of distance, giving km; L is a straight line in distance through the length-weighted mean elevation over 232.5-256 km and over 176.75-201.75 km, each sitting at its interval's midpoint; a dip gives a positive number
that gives 0.8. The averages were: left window 158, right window 172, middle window 161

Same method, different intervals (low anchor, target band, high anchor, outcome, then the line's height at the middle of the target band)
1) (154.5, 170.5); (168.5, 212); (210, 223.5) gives -1.1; 154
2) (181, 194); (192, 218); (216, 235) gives 1.1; 162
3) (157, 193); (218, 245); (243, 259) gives -0.4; 167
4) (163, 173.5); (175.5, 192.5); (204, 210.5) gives -0.4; 157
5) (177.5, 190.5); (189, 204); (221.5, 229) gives 0.8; 163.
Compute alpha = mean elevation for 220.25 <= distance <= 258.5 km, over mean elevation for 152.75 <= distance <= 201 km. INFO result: 1.09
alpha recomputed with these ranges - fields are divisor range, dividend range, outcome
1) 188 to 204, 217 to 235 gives 1.07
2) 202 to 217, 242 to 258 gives 1.09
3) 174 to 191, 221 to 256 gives 1.06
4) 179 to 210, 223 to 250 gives 1.09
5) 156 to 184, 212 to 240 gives 1.05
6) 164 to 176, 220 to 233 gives 1.06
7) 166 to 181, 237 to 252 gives 1.07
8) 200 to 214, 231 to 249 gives 1.11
